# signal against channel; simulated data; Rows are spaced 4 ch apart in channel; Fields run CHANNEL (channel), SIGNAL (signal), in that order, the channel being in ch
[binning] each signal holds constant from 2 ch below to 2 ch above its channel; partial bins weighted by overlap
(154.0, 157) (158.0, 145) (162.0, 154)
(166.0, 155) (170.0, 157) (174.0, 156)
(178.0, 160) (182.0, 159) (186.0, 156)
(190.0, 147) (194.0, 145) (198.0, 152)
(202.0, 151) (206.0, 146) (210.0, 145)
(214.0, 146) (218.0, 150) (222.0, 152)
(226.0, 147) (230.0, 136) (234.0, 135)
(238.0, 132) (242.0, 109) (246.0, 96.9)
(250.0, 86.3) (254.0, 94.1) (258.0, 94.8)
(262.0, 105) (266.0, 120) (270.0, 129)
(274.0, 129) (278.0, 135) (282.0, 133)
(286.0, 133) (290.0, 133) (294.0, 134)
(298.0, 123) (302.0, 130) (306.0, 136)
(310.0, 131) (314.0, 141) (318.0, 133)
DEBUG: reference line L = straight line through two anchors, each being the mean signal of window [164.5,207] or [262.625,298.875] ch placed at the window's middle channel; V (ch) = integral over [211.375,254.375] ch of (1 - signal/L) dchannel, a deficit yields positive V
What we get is 4.38 ch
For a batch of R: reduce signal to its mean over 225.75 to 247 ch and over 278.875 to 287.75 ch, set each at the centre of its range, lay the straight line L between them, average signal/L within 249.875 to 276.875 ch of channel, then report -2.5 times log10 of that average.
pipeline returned 0.176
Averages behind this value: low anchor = 126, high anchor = 133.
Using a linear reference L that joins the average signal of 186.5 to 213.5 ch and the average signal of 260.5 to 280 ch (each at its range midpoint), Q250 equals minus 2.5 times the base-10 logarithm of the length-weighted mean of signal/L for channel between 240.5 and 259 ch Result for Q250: 0.34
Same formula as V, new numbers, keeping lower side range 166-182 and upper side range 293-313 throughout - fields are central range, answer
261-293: 1.9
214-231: 0.1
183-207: 0.5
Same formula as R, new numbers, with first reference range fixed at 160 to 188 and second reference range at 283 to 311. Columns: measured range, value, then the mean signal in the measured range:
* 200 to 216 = 0.02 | 147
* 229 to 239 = 0.08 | 134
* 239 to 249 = 0.34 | 104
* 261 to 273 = 0.15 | 120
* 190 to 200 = 0.03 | 148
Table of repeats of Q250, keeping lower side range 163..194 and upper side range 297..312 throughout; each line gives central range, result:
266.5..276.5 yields 0.07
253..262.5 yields 0.39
